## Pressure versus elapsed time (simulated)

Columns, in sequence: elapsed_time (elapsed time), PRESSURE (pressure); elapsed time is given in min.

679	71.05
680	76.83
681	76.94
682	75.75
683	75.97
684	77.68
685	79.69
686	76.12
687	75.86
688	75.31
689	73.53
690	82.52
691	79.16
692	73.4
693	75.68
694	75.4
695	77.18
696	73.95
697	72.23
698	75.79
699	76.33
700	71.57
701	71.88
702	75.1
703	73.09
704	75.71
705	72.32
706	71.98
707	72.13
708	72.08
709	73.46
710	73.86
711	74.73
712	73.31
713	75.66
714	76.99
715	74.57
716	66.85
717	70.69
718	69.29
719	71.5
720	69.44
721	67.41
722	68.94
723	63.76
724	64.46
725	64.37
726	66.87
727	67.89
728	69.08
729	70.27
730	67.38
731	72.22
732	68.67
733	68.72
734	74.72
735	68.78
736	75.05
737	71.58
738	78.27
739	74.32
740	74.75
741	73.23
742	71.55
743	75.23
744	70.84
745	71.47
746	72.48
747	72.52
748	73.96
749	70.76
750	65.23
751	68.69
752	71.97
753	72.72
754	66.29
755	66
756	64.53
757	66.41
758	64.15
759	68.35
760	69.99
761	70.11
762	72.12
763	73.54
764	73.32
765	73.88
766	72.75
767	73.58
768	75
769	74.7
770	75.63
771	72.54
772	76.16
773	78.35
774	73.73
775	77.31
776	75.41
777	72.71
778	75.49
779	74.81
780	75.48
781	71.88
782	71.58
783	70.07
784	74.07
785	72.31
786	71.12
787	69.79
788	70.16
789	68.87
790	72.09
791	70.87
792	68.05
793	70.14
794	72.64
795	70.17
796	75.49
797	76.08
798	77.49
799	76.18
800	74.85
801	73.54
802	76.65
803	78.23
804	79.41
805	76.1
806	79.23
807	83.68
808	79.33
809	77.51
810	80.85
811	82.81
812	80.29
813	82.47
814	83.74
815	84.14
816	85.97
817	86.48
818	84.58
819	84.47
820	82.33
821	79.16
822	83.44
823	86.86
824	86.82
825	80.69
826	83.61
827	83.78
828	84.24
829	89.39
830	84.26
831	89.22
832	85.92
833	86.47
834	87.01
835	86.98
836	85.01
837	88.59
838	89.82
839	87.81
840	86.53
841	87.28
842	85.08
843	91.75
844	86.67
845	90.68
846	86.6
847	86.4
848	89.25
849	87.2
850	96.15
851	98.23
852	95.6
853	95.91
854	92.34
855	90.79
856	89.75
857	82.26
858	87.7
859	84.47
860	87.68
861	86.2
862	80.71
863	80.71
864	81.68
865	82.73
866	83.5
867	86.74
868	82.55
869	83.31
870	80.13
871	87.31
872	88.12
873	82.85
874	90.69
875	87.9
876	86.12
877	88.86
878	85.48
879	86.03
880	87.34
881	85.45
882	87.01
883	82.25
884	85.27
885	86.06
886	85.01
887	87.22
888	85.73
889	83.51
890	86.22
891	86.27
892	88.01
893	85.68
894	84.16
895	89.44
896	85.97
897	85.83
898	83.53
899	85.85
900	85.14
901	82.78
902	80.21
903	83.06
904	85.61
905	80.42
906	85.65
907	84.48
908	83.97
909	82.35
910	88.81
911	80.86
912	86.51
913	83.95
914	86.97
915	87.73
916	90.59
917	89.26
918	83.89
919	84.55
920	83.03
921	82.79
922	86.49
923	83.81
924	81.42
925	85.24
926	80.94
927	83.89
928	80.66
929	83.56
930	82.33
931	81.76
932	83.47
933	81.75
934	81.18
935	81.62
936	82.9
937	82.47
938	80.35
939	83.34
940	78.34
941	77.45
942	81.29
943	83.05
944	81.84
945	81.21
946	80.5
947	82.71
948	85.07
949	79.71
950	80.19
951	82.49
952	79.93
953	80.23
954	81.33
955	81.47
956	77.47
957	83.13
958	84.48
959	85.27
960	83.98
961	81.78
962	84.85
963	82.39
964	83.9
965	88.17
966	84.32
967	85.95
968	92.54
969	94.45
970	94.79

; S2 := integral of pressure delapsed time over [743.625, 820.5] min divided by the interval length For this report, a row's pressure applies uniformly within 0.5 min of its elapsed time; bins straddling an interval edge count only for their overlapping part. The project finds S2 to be 74.4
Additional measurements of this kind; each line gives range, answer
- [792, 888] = 84.3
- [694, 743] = 71.8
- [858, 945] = 84.3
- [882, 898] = 85.7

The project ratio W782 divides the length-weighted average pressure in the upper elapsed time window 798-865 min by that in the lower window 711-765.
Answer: 1.20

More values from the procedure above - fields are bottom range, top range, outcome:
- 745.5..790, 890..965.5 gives 1.16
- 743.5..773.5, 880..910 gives 1.19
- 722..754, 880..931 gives 1.20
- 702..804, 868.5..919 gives 1.19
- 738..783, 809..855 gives 1.20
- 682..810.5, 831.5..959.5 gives 1.17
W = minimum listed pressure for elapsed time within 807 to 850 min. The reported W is 77.51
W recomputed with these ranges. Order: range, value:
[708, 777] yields 63.76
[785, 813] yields 68.05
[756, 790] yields 64.15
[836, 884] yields 80.13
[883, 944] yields 77.45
